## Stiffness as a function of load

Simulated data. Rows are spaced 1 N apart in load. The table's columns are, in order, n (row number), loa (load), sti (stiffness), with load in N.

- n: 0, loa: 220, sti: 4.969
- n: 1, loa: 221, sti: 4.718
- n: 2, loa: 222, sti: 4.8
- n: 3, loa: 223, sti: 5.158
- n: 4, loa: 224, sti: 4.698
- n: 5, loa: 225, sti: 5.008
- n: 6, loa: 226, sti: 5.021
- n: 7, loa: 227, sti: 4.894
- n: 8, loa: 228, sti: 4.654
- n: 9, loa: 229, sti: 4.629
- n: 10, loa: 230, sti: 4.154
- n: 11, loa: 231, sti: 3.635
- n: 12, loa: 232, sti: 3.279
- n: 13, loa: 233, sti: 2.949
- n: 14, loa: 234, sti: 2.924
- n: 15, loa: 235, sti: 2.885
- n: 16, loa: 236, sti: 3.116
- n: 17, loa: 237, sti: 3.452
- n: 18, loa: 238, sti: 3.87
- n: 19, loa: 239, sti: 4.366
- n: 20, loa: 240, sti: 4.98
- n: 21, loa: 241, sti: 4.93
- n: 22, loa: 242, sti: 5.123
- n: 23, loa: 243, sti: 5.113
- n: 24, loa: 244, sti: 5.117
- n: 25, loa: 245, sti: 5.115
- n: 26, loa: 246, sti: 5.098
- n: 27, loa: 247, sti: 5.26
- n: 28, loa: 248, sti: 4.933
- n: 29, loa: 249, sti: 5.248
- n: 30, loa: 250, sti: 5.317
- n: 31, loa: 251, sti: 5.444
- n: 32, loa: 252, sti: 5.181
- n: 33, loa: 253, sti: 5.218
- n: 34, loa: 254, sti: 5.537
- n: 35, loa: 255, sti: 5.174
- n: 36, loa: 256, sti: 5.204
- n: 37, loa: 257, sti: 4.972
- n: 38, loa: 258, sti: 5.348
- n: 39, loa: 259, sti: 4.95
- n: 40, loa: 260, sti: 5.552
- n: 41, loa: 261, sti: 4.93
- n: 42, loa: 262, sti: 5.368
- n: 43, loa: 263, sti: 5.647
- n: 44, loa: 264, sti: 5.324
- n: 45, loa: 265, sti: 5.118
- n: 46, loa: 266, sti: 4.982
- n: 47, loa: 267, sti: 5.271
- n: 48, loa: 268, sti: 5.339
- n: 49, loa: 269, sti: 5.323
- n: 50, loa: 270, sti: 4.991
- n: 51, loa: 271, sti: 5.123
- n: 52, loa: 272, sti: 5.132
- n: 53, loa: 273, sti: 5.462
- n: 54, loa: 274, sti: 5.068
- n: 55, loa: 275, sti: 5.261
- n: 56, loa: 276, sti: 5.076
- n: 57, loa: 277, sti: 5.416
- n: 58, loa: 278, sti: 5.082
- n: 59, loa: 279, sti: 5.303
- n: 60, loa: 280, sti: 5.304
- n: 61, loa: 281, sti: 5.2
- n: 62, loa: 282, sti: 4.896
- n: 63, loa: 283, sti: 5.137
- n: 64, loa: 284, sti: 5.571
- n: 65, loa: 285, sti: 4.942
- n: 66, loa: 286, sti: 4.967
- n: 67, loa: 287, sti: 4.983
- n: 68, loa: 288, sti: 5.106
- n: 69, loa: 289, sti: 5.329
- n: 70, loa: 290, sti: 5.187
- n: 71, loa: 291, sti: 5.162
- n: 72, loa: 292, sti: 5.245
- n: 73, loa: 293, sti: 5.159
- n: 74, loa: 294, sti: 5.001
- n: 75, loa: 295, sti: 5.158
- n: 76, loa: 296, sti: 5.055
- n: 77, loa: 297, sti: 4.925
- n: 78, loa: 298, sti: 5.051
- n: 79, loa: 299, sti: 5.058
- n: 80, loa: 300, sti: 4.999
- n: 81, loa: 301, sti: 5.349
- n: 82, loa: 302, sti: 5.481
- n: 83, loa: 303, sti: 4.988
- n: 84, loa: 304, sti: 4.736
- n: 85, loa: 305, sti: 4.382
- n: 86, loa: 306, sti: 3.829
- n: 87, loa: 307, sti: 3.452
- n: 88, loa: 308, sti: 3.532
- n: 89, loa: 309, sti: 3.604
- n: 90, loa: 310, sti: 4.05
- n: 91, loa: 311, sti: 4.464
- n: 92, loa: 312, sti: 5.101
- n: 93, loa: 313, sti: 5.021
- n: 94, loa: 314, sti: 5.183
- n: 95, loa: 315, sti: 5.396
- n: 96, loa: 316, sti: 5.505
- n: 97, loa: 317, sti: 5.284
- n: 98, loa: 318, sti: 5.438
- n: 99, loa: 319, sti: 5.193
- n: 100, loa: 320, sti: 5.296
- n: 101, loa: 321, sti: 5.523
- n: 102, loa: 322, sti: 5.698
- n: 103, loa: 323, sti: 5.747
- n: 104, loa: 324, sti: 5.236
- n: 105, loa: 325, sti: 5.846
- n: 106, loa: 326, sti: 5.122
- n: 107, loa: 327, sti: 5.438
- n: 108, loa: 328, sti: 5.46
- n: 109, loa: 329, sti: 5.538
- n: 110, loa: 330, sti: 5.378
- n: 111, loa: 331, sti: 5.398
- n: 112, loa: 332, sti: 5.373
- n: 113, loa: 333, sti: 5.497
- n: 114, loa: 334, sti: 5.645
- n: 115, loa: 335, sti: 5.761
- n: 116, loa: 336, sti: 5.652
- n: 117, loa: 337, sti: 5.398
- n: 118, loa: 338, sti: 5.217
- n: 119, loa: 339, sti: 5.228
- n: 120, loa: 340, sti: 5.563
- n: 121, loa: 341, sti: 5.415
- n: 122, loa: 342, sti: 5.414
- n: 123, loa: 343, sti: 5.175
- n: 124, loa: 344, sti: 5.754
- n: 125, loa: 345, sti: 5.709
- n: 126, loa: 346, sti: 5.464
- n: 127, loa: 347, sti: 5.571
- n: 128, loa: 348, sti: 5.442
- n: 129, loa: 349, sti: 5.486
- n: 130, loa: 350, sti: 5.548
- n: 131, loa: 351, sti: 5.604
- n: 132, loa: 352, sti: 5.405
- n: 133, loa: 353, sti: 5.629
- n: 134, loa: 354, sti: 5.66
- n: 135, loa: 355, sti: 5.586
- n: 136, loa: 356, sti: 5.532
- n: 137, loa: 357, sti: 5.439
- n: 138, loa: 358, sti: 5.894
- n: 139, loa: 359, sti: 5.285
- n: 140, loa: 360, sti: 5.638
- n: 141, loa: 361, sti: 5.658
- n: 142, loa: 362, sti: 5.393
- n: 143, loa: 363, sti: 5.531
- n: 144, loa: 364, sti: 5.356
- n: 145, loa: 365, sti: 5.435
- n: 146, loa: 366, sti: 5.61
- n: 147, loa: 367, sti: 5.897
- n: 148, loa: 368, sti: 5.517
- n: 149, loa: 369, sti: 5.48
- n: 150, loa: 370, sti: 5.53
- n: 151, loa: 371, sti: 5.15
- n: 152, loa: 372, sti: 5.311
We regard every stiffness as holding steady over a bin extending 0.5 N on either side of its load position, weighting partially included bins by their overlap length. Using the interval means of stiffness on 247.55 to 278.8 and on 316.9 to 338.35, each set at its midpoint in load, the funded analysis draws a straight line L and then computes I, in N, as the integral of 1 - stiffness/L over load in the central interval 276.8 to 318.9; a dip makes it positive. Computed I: 3.2 N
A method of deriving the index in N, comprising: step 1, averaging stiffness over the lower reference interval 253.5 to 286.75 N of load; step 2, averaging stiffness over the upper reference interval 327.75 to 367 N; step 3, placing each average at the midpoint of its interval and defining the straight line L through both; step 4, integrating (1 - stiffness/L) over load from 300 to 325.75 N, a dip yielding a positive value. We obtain 2.1 N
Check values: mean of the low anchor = 5.21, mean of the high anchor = 5.51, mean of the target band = 4.94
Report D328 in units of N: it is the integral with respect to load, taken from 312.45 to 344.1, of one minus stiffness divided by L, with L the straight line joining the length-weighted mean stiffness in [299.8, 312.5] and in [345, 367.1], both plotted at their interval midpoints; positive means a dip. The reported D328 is -3.2 N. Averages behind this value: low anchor 4.45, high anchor 5.55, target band 5.43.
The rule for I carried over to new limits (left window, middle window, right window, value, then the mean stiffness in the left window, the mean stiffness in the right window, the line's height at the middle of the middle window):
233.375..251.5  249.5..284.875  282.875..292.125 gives -2.5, 4.56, 5.16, 4.89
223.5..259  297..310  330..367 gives 1.5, 4.63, 5.51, 5.14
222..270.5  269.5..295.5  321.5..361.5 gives -0.5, 4.79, 5.51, 5.06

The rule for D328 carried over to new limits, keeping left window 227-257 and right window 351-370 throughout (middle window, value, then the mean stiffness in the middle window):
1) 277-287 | -0.5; 5.16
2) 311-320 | -0.1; 5.22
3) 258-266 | -0.9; 5.26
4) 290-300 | -0.2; 5.09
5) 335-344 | -0.1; 5.42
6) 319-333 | -0.5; 5.46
